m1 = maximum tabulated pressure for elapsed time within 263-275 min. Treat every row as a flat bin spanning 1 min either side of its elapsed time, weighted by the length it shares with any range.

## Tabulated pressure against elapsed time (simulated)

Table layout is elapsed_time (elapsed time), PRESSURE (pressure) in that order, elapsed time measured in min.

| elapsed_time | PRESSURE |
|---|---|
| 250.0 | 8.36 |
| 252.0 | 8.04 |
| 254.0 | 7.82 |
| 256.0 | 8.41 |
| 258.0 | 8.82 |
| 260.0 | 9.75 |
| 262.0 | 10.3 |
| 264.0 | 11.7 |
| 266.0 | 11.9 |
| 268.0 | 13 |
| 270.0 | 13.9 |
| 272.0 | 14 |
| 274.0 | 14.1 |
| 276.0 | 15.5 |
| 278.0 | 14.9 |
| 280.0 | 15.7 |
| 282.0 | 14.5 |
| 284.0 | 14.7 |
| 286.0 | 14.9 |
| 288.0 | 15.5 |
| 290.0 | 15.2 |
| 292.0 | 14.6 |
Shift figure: 14.1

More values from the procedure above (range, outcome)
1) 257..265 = 11.7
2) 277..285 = 15.7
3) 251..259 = 8.82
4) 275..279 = 15.5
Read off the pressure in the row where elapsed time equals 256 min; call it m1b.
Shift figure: 8.41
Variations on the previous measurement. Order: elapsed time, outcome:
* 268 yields 13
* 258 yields 8.82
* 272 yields 14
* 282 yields 14.5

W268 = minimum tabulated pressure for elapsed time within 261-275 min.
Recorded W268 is 10.3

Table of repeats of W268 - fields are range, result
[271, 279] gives 14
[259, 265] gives 9.75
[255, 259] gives 8.41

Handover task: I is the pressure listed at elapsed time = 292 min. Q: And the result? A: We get 14.6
